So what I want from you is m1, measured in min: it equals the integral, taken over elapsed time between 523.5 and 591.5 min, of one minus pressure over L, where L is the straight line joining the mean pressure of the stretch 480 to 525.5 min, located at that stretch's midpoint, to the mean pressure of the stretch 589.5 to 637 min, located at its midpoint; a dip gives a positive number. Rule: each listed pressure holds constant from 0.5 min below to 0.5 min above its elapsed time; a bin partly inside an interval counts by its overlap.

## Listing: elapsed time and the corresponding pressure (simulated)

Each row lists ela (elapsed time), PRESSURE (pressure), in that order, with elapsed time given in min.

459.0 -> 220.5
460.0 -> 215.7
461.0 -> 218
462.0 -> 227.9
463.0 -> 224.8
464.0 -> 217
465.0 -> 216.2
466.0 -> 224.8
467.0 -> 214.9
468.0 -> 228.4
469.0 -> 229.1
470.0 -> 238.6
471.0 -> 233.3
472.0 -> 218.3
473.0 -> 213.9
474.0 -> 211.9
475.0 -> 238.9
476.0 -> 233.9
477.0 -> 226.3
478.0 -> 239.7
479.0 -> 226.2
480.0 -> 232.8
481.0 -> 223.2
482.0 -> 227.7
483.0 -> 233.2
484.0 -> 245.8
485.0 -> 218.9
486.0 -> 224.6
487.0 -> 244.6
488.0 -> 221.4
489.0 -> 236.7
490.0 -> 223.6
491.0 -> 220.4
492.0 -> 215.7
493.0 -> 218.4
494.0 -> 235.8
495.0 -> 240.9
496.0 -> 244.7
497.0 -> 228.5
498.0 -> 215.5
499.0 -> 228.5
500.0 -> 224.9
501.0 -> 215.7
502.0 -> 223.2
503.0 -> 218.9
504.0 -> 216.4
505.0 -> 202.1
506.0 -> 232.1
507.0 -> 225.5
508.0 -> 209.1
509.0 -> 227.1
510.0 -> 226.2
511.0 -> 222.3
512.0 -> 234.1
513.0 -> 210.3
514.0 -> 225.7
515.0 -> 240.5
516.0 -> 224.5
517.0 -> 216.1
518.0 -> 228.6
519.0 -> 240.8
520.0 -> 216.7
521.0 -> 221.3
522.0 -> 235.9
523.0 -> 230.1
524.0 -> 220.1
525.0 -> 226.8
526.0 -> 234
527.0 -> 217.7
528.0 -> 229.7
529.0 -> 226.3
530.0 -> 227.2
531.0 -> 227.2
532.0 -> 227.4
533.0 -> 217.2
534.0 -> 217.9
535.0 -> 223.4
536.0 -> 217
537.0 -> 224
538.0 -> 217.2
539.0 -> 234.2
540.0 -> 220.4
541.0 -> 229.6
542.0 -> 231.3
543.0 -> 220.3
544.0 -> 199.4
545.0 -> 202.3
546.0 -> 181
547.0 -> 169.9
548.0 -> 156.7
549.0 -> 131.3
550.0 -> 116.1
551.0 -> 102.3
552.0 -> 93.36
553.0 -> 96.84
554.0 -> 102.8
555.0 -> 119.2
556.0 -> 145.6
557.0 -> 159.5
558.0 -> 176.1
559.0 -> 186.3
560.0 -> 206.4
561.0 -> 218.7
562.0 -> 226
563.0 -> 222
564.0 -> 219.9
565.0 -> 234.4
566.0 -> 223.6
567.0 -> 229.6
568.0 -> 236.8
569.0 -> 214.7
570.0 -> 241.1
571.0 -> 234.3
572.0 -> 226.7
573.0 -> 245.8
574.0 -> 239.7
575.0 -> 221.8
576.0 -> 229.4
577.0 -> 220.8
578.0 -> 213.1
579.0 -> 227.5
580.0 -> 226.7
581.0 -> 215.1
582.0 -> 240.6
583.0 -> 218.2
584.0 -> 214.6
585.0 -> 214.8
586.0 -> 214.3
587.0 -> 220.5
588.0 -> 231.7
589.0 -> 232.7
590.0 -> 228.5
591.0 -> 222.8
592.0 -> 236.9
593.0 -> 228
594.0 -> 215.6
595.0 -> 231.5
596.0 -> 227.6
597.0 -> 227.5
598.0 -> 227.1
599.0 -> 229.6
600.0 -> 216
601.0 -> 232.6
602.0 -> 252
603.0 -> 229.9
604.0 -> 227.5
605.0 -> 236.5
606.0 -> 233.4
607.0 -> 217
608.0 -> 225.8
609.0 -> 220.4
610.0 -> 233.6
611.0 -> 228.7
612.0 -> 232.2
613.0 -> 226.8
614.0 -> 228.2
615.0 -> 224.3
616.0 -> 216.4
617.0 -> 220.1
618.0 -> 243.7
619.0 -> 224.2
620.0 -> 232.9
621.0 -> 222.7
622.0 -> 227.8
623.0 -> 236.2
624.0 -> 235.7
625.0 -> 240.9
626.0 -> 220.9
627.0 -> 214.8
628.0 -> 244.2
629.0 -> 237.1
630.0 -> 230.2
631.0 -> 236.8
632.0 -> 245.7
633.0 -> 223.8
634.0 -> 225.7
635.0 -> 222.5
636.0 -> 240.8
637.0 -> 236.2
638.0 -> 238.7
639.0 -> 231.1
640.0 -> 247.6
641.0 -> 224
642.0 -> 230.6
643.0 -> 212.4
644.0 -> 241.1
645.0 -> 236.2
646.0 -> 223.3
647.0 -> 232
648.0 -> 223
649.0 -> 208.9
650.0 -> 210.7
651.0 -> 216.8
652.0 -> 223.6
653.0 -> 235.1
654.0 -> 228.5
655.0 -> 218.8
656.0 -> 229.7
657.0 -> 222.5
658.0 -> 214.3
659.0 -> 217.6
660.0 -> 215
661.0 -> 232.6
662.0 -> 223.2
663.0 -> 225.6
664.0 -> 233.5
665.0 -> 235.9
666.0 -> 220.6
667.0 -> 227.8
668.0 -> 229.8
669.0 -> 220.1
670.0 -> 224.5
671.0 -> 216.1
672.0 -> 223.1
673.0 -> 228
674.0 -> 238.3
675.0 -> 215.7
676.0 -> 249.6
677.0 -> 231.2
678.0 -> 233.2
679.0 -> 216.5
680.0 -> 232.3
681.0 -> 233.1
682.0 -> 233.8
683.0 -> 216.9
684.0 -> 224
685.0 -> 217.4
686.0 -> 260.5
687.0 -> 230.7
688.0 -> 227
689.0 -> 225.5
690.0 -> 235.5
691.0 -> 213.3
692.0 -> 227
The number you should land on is 6.3 min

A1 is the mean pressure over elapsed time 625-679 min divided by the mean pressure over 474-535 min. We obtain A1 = 1.01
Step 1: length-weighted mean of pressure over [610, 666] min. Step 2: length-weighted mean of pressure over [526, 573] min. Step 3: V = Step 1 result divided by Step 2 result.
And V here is 1.2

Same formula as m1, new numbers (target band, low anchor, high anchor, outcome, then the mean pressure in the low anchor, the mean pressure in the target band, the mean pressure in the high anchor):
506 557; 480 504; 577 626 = 5.5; 227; 203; 227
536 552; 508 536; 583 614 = 2.8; 225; 187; 227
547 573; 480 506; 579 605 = 5.1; 226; 182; 227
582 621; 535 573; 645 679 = -3.9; 192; 227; 225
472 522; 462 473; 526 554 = -3.4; 224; 226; 194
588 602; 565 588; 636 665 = -0.1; 226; 228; 227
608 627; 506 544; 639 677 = -0.2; 225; 228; 226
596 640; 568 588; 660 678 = -0.7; 226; 230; 228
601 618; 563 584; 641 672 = -0.2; 228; 229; 224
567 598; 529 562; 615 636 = -3.1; 186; 227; 230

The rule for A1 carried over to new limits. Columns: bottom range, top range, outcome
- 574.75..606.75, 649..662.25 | 0.98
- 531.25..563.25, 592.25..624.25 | 1.24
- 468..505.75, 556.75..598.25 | 0.98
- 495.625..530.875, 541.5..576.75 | 0.85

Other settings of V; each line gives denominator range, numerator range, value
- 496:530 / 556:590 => 0.98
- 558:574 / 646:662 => 0.99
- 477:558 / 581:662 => 1.08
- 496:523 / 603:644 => 1.03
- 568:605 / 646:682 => 0.99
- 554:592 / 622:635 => 1.08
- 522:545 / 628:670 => 1.02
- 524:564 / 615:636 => 1.20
